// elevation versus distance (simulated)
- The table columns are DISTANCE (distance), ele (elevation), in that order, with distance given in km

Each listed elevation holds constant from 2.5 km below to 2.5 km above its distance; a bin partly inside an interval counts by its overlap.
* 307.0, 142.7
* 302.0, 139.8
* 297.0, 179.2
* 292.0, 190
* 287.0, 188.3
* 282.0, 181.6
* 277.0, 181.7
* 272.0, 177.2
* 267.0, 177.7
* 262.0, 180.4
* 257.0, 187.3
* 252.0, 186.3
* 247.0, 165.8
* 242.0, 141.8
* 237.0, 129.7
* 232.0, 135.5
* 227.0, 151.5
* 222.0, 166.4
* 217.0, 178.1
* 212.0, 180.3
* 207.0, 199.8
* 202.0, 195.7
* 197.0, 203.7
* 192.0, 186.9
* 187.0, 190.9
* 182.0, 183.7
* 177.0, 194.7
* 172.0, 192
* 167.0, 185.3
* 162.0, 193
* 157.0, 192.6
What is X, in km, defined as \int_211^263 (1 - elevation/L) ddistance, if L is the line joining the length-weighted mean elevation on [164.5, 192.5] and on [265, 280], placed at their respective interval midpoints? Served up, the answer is 5.6 km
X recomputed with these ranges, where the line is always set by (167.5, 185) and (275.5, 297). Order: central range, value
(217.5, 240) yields 4.7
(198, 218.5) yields -0.2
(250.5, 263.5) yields 0.1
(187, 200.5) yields -0.4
